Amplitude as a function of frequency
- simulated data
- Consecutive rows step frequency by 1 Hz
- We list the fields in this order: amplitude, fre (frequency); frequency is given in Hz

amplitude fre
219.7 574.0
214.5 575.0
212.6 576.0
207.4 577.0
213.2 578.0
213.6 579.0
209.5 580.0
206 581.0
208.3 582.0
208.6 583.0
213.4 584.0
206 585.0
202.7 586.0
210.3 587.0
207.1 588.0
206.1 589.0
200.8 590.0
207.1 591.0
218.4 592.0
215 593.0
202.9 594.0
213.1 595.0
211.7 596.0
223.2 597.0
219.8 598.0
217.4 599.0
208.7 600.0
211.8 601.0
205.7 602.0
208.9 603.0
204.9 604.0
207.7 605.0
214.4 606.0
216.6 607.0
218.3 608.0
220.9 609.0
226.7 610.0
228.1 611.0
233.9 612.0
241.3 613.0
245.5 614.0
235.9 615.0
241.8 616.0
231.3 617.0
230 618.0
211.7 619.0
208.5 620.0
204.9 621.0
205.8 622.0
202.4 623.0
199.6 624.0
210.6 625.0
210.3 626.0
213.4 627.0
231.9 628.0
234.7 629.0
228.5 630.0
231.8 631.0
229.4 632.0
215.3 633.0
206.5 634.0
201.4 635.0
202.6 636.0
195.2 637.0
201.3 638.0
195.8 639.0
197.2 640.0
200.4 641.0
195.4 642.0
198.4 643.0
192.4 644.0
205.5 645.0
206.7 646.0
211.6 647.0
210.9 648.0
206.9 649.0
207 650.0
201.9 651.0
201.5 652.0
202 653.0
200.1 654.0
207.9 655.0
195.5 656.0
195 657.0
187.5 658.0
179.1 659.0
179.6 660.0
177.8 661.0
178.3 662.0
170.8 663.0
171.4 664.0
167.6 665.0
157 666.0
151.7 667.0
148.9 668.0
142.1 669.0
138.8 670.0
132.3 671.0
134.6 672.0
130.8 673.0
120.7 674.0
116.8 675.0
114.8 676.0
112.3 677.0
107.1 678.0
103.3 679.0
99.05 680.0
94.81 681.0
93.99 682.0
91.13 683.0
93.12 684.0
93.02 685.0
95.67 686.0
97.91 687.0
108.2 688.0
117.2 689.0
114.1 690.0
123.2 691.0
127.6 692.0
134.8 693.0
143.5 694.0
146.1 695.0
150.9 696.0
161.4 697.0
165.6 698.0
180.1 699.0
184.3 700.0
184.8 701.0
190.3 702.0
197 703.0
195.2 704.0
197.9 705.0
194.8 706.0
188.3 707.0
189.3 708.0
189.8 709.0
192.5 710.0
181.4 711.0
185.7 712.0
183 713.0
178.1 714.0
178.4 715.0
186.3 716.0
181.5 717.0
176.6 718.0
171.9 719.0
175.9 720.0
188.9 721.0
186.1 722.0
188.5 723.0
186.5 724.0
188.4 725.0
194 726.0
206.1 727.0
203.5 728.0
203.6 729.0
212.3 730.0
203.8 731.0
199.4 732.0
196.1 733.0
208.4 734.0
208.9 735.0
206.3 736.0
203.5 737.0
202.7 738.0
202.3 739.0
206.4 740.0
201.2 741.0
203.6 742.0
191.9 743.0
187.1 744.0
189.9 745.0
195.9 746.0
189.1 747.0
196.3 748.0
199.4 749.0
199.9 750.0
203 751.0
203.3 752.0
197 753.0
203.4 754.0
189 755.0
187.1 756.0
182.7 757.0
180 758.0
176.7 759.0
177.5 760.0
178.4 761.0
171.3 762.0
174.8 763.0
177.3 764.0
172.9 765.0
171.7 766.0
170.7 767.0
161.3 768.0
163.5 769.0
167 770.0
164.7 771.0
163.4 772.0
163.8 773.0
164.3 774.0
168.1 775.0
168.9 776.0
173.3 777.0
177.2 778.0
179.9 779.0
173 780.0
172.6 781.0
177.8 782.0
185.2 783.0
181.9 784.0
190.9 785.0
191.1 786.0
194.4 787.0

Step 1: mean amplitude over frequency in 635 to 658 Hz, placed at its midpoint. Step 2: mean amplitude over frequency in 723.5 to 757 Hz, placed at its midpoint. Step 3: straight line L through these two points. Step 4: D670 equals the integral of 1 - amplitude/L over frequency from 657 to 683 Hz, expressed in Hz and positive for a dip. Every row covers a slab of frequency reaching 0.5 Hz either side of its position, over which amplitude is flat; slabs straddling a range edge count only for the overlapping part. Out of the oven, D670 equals 7.8 Hz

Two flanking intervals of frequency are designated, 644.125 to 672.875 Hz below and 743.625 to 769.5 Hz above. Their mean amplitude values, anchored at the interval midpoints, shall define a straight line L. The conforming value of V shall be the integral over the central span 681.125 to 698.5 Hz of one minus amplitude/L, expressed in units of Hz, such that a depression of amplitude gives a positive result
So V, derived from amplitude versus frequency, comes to 5.9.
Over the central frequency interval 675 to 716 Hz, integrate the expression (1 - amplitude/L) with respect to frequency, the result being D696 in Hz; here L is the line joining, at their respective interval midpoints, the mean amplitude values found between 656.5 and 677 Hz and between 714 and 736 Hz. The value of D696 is 6.4 Hz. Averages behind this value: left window 154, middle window 147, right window 193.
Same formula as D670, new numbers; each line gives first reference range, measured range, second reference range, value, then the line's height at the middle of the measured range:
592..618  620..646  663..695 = -3.6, 184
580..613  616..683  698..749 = 7.4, 204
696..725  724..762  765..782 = -4.3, 176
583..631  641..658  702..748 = 0.5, 208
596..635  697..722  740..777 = 1.3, 195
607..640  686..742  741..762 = 5.6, 199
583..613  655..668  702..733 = 1.6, 201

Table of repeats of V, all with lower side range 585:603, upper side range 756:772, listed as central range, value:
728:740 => -1.7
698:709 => -0.2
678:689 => 5.3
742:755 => -1.5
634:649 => -0.1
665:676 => 3.2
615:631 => -1.1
